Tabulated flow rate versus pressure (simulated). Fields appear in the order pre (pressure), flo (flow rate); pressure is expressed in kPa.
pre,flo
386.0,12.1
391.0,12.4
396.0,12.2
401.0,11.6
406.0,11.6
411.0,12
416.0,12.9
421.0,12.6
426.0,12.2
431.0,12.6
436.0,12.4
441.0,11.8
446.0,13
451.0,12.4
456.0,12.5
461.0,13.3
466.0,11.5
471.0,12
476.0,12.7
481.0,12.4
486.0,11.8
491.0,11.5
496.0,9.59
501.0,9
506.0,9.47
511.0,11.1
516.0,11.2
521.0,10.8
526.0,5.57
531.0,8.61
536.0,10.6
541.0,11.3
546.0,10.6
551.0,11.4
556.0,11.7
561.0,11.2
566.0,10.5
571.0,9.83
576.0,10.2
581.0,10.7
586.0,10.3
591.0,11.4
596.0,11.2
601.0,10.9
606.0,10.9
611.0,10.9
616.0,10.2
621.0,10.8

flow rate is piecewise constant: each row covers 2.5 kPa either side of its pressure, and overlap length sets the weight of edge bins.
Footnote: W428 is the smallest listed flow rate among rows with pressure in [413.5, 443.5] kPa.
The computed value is 11.8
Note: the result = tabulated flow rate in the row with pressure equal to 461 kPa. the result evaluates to 13.3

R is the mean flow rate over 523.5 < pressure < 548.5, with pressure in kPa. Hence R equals 9.34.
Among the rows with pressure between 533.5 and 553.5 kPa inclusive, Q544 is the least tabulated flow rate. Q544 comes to 10.6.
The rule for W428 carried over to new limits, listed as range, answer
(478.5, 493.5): 11.5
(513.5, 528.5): 5.57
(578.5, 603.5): 10.3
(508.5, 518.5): 11.1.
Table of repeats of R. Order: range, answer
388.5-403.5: 12.1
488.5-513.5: 10.1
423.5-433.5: 12.4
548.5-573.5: 10.9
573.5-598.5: 10.8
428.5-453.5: 12.4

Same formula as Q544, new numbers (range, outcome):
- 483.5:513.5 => 9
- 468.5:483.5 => 12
